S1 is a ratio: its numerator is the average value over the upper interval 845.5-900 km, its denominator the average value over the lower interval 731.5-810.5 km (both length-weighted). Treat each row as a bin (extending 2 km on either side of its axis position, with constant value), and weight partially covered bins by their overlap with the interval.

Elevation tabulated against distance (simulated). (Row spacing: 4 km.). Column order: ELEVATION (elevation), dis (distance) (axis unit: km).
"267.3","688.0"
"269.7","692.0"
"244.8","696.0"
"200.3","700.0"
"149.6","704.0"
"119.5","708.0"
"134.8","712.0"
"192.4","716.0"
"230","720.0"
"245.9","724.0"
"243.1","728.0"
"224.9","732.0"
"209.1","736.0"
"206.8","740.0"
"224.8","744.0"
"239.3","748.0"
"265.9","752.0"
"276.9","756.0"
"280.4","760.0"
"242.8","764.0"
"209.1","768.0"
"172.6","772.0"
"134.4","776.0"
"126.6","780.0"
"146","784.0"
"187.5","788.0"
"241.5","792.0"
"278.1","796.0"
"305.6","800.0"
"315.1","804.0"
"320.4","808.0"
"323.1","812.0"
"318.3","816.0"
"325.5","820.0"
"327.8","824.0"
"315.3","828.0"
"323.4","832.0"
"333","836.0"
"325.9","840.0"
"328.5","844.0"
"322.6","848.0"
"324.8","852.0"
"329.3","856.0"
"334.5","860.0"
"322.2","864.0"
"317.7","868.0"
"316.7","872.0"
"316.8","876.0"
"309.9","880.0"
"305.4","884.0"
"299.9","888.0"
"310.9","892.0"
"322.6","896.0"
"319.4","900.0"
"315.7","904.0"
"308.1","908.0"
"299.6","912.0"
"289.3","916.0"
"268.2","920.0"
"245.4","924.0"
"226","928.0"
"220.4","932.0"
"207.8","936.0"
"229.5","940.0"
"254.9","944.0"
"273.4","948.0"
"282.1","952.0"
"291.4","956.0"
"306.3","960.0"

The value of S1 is 1.38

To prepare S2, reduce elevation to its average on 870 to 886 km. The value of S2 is 312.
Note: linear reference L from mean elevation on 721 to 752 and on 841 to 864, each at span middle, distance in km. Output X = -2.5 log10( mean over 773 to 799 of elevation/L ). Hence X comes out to 0.40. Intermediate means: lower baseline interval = 230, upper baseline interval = 327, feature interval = 190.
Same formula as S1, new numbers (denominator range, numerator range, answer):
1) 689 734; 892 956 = 1.32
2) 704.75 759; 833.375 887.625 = 1.49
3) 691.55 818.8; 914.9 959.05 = 1.12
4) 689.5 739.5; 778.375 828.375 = 1.32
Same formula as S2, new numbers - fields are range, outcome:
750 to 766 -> 266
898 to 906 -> 318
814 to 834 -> 322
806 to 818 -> 321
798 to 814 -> 316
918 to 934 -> 240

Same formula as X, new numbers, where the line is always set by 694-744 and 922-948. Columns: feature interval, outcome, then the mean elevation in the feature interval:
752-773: -0.168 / 242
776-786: 0.475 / 136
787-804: -0.235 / 264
